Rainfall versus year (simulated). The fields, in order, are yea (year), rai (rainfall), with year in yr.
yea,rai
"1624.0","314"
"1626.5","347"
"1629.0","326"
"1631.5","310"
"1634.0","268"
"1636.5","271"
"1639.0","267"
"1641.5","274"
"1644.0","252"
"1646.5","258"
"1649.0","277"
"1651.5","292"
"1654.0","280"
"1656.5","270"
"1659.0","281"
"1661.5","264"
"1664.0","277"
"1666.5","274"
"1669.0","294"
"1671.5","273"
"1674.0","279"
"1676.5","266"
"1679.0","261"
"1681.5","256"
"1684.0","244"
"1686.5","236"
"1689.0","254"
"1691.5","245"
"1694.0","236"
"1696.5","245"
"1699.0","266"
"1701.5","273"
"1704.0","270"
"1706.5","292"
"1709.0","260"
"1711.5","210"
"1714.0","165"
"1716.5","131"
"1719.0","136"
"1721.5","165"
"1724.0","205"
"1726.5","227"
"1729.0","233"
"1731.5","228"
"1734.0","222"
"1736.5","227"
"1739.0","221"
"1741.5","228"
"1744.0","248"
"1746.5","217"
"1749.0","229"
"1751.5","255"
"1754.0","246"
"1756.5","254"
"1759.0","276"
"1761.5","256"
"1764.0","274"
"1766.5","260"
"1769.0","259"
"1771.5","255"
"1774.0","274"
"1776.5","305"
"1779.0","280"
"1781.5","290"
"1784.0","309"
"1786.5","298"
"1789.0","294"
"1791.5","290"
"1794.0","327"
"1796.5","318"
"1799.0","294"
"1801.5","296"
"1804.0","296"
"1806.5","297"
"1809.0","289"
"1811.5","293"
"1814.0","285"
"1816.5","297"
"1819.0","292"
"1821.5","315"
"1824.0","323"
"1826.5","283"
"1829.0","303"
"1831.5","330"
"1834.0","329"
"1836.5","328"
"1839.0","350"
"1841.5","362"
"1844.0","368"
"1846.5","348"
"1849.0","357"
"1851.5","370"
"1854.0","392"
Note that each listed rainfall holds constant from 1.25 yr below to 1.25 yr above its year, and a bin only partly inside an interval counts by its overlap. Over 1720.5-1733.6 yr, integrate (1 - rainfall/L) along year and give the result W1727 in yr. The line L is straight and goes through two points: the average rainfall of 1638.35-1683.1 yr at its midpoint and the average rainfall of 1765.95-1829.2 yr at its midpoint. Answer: 3.2 yr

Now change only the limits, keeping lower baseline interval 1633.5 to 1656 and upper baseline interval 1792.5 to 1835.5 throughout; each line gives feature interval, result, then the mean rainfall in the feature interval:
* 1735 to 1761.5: 4.6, 241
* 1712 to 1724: 5.3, 159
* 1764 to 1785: 1.3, 278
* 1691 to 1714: 2.6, 251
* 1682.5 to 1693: 1.3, 245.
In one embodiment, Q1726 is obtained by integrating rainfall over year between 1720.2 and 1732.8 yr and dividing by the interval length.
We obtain 211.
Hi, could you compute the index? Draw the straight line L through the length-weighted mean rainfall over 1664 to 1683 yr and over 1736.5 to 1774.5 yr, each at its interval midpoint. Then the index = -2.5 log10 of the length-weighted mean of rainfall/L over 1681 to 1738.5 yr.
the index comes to 0.16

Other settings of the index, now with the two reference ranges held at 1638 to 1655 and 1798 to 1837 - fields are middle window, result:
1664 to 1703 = 0.070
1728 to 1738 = 0.254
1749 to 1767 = 0.134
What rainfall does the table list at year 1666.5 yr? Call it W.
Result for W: 274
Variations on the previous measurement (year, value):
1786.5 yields 298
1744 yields 248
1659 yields 281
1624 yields 314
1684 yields 244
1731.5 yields 228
